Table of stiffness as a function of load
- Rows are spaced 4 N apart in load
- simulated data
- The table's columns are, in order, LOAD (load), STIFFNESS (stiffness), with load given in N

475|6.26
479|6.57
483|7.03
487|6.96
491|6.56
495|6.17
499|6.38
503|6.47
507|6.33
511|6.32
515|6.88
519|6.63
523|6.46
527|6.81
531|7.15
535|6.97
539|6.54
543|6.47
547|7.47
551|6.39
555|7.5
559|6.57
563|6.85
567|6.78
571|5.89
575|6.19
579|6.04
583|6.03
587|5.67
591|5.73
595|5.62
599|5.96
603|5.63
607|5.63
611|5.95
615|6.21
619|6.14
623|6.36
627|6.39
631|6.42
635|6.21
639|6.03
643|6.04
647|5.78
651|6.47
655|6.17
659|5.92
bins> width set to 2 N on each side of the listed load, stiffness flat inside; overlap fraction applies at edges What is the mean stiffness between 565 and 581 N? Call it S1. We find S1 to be 6.23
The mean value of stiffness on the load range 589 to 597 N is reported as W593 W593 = 5.68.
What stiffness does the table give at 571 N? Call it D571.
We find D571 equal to 5.89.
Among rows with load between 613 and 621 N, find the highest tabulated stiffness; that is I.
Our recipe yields 6.21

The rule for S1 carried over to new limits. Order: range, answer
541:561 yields 6.88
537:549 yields 6.83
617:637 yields 6.3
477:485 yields 6.8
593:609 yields 5.71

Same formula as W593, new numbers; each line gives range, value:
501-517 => 6.5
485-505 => 6.51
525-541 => 6.87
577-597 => 5.82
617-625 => 6.25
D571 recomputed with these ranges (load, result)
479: 6.57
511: 6.32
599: 5.96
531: 7.15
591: 5.73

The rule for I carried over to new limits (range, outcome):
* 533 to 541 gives 6.97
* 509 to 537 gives 7.15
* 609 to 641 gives 6.42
